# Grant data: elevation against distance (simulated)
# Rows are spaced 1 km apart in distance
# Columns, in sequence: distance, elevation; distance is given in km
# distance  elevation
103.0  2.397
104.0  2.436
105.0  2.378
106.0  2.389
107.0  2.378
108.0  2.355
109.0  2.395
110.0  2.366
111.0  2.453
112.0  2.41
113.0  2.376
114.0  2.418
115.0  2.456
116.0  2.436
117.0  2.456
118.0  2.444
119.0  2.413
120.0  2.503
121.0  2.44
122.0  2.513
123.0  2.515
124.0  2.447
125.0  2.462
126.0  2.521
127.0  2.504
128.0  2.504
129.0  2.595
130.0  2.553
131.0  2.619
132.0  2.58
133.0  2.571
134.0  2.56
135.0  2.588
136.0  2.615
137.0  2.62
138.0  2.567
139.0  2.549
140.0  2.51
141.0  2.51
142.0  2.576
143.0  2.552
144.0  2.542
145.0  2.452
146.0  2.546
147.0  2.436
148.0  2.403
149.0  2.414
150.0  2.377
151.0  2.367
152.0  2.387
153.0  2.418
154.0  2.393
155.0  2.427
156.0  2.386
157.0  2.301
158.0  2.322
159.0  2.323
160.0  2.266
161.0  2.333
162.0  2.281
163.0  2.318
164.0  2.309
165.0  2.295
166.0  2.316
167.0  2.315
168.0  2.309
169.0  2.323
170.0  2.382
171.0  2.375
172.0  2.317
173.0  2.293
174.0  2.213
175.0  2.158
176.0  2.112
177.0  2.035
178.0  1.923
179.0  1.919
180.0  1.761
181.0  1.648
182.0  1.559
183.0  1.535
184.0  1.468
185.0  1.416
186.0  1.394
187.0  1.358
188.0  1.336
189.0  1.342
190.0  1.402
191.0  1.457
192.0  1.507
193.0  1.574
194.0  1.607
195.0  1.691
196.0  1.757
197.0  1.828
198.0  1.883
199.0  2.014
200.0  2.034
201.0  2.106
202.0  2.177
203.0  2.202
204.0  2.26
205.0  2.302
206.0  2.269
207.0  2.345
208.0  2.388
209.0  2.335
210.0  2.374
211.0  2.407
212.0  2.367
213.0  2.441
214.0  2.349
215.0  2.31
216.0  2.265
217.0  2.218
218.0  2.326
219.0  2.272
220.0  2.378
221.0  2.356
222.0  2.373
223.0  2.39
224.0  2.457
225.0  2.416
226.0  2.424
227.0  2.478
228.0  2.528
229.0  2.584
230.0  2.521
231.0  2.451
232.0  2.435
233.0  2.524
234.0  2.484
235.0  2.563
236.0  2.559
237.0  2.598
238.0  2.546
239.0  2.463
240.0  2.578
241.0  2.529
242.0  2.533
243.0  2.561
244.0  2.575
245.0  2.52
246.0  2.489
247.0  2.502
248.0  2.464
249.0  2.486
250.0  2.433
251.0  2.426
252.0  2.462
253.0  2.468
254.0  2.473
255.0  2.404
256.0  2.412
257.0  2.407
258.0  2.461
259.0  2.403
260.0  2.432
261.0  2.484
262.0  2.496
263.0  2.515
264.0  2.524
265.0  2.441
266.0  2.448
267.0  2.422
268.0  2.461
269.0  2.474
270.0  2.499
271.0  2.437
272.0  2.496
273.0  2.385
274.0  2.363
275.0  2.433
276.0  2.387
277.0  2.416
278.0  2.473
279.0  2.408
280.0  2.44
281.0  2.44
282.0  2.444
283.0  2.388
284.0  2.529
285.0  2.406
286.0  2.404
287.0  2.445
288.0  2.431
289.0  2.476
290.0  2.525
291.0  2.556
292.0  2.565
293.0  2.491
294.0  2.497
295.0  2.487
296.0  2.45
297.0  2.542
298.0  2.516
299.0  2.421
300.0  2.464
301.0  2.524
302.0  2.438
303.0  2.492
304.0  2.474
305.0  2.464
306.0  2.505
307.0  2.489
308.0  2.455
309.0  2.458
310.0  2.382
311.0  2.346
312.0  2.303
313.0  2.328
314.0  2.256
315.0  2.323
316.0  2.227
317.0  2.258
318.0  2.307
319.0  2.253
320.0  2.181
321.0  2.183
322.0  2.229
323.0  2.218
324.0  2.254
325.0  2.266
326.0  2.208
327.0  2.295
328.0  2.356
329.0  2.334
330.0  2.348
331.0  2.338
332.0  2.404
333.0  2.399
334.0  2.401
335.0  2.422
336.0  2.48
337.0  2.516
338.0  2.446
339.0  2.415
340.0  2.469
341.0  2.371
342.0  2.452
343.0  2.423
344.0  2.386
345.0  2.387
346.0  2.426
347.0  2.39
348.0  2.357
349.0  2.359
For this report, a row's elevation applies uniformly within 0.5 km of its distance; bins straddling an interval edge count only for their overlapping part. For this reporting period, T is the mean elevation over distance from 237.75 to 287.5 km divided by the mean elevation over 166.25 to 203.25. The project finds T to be 1.32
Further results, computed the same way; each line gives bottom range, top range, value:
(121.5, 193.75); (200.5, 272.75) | 1.09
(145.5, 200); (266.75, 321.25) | 1.19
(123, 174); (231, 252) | 1.03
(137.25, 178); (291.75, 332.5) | 1.00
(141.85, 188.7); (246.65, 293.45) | 1.14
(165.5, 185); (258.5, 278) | 1.20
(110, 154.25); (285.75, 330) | 0.96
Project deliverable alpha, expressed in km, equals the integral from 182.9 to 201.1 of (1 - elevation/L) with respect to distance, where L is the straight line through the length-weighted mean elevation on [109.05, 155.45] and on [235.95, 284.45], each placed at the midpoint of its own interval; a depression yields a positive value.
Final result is 6.4 km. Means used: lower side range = 2.49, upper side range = 2.47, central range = 1.61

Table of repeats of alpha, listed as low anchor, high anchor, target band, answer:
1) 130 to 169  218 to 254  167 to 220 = 9.90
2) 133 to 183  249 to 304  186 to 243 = 4.39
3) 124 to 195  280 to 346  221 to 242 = -1.82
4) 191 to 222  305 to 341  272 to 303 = -2.40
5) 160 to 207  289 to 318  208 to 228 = -2.67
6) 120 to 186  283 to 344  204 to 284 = -2.56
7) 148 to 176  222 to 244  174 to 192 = 5.52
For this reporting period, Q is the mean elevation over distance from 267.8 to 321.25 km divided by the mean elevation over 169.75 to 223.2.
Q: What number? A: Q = 1.21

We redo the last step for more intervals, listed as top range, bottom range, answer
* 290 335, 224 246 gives 0.95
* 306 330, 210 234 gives 0.96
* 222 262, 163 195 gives 1.33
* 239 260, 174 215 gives 1.30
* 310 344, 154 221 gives 1.13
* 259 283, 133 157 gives 0.98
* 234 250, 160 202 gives 1.32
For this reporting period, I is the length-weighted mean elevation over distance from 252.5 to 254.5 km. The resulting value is 2.47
